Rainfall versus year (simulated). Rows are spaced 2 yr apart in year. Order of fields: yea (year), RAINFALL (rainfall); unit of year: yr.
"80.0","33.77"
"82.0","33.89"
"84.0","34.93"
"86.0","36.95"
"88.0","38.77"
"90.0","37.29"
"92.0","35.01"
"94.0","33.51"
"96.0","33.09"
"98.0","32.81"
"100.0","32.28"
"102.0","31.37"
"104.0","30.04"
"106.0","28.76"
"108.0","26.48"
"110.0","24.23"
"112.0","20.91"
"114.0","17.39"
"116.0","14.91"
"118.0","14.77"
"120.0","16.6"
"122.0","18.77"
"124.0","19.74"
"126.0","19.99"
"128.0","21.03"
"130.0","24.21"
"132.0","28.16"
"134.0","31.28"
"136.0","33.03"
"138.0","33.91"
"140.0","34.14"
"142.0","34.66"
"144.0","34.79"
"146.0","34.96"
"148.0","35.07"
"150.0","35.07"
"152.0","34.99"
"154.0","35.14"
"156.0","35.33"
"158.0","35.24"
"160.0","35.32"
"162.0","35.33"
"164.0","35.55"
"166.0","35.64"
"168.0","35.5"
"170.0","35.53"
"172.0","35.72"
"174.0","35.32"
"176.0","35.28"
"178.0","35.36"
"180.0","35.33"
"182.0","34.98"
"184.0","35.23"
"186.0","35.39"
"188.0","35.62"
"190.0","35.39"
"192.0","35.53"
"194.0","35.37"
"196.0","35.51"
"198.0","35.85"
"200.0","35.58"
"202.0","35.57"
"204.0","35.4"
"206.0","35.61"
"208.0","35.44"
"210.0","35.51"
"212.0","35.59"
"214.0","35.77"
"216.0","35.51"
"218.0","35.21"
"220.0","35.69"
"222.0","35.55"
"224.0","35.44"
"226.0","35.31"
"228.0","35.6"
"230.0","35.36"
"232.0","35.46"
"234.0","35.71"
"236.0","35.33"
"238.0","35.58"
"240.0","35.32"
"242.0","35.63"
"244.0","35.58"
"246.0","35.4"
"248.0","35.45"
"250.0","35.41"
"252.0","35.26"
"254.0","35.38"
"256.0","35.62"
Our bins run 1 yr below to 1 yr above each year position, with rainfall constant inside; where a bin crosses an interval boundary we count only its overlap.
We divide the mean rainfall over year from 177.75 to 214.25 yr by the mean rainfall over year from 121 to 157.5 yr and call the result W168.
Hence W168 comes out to 1.2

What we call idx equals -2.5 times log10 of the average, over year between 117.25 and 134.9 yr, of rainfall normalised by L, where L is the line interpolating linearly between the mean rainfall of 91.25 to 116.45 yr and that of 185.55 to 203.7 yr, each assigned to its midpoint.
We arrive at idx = 0.350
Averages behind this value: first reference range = 28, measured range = 21.7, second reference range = 35.5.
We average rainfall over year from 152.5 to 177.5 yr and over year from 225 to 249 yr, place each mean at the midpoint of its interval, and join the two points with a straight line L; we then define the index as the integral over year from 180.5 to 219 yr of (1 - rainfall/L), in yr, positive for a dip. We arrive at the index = 0.0 yr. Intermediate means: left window 35.4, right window 35.5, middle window 35.5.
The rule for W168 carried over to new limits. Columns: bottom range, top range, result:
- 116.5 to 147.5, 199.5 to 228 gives 1.33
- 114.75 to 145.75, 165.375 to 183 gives 1.39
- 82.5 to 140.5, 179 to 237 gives 1.28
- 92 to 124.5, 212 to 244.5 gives 1.41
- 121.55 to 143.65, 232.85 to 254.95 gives 1.28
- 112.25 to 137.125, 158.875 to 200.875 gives 1.63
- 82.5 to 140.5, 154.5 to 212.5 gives 1.28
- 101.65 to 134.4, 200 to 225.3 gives 1.58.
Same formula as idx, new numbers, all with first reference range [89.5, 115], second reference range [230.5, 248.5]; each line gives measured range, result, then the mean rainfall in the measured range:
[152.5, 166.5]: -0.11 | 35.3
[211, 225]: -0.03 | 35.5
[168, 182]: -0.09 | 35.4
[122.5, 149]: 0.05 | 29.4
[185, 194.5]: -0.07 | 35.5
